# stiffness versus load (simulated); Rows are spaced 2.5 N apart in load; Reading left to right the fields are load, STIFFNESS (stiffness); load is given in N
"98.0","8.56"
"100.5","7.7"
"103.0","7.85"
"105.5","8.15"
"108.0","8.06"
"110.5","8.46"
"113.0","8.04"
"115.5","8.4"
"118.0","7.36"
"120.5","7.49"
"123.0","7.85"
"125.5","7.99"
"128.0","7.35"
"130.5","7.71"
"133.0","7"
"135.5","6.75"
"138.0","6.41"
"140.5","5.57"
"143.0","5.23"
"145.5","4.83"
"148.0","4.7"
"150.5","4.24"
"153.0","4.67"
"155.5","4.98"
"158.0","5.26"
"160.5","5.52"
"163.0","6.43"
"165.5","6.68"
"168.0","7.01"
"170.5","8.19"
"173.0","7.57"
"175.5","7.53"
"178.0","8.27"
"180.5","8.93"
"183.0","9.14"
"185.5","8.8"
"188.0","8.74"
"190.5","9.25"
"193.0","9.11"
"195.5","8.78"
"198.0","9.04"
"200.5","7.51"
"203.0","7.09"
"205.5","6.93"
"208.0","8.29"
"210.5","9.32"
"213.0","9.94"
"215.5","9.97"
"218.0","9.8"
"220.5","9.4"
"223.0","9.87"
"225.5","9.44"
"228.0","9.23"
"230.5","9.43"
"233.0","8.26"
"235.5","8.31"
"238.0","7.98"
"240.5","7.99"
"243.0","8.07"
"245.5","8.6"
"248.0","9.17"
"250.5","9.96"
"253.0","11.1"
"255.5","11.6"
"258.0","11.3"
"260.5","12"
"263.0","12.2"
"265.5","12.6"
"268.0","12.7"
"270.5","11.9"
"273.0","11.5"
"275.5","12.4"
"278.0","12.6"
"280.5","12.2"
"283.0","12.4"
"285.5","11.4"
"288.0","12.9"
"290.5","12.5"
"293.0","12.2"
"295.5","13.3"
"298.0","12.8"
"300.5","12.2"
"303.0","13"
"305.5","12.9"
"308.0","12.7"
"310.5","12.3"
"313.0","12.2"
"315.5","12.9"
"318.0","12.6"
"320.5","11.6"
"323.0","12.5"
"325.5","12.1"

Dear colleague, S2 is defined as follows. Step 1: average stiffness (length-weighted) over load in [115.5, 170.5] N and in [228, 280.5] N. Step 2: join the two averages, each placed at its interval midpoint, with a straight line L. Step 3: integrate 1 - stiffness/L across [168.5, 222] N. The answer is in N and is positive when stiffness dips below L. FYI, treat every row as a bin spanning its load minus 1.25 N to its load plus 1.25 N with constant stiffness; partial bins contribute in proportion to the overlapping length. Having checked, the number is -2.3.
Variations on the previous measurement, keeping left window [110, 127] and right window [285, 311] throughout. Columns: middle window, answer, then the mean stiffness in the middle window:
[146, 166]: 8.23 N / 5.24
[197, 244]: 8.17 N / 8.73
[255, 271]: -0.52 N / 12.1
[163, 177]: 2.93 N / 7.33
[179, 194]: 1.09 N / 8.98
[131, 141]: 2.11 N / 6.59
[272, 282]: -0.12 N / 12.2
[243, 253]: 1.75 N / 9.33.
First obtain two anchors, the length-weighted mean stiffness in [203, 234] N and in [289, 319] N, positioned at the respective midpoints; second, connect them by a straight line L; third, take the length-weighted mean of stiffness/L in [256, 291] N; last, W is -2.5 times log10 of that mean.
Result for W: -0.07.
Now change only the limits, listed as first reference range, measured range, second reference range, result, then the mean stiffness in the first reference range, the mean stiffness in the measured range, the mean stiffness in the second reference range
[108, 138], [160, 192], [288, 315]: 0.157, 7.64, 7.92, 12.6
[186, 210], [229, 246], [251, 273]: 0.243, 8.35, 8.38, 11.8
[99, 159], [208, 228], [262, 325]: 0.029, 6.77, 9.56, 12.4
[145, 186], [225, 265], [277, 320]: 0.050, 6.63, 9.72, 12.5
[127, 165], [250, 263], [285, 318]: -0.072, 5.78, 11.4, 12.6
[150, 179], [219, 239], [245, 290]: 0.075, 6.4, 9.01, 11.7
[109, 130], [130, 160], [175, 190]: 0.418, 7.86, 5.56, 8.65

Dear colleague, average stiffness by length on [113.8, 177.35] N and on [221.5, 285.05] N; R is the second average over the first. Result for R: 1.6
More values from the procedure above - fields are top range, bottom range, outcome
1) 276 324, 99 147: 1.72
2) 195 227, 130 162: 1.60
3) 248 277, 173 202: 1.36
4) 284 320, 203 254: 1.39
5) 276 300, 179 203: 1.43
